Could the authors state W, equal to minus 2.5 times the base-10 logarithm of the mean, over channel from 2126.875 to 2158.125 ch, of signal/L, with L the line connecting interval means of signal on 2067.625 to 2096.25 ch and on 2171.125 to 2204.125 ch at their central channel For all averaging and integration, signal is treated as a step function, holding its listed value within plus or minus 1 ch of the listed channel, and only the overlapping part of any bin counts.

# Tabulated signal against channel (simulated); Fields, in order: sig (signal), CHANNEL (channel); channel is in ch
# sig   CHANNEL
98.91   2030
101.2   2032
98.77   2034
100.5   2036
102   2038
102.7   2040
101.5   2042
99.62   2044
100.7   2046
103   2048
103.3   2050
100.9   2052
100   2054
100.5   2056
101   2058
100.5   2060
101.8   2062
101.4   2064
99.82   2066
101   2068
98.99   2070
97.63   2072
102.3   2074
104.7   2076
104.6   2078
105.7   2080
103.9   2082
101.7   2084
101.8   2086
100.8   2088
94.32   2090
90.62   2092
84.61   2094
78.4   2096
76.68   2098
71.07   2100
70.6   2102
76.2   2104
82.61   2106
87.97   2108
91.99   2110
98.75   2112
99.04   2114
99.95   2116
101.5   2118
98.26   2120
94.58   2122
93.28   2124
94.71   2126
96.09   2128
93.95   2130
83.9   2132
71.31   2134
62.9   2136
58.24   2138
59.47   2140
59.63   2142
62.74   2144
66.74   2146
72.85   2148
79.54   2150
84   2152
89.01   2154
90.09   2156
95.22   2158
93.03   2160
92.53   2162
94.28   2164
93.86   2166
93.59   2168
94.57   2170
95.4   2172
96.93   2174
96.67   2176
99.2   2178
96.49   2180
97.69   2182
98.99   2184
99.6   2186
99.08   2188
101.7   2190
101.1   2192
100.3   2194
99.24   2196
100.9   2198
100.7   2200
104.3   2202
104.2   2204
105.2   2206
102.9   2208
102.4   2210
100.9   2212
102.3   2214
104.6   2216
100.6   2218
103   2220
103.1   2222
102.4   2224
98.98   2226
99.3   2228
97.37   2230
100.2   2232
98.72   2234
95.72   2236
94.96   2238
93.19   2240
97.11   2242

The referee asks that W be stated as 0.29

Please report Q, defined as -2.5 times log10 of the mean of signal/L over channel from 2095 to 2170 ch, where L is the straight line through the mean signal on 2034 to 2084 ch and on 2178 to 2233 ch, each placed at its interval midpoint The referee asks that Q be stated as 0.20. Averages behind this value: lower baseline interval 102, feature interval 84.2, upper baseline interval 101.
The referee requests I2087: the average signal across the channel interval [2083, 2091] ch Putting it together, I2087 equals 99.7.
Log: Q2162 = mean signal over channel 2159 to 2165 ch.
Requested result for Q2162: 93.3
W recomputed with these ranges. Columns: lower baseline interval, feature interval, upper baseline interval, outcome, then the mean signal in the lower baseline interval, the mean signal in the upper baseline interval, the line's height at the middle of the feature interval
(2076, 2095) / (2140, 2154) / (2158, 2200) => 0.34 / 99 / 97.3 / 97.9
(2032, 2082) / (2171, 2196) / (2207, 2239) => 0.02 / 101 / 100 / 101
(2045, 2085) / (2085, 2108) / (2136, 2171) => 0.12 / 102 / 80.6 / 94.2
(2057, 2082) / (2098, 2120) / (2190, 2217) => 0.16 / 102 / 102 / 102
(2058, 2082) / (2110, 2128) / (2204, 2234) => 0.05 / 102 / 102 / 102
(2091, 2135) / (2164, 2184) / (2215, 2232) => -0.01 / 88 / 101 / 95.2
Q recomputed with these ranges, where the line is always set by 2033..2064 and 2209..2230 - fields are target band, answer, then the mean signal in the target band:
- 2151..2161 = 0.13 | 90.3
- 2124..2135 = 0.15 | 88.5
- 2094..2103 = 0.32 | 75.3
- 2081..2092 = 0.02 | 99.6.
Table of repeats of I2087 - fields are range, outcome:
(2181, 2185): 98.3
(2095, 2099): 77.5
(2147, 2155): 81.3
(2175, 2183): 97.5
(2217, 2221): 102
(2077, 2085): 104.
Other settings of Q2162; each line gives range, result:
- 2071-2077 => 102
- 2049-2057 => 101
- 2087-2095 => 92.6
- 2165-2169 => 93.7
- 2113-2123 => 98.7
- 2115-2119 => 101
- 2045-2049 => 102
